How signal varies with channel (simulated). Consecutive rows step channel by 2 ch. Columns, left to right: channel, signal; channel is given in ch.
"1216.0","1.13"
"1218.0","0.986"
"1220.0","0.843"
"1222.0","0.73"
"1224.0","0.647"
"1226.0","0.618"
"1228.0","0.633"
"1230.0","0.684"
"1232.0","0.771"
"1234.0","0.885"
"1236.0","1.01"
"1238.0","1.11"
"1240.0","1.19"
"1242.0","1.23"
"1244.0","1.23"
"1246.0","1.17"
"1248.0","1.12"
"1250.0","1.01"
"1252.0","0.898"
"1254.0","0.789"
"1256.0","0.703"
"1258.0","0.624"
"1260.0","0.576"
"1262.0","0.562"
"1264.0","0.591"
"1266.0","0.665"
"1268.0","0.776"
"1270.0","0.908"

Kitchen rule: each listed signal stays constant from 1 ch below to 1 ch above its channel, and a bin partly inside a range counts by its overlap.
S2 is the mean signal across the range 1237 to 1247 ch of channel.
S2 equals 1.19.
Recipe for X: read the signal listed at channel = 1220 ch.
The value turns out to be 0.843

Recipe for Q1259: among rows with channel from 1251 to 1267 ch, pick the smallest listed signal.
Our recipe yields 0.562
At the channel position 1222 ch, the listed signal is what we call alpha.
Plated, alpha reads 0.73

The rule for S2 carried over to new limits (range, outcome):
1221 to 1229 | 0.657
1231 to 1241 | 0.993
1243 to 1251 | 1.13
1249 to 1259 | 0.805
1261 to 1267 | 0.606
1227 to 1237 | 0.797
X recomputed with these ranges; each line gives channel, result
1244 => 1.23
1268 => 0.776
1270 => 0.908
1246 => 1.17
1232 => 0.771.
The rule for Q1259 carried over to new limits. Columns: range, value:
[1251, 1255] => 0.789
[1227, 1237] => 0.633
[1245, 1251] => 1.01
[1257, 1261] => 0.576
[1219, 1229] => 0.618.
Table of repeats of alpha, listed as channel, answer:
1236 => 1.01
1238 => 1.11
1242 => 1.23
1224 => 0.647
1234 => 0.885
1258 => 0.624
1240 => 1.19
